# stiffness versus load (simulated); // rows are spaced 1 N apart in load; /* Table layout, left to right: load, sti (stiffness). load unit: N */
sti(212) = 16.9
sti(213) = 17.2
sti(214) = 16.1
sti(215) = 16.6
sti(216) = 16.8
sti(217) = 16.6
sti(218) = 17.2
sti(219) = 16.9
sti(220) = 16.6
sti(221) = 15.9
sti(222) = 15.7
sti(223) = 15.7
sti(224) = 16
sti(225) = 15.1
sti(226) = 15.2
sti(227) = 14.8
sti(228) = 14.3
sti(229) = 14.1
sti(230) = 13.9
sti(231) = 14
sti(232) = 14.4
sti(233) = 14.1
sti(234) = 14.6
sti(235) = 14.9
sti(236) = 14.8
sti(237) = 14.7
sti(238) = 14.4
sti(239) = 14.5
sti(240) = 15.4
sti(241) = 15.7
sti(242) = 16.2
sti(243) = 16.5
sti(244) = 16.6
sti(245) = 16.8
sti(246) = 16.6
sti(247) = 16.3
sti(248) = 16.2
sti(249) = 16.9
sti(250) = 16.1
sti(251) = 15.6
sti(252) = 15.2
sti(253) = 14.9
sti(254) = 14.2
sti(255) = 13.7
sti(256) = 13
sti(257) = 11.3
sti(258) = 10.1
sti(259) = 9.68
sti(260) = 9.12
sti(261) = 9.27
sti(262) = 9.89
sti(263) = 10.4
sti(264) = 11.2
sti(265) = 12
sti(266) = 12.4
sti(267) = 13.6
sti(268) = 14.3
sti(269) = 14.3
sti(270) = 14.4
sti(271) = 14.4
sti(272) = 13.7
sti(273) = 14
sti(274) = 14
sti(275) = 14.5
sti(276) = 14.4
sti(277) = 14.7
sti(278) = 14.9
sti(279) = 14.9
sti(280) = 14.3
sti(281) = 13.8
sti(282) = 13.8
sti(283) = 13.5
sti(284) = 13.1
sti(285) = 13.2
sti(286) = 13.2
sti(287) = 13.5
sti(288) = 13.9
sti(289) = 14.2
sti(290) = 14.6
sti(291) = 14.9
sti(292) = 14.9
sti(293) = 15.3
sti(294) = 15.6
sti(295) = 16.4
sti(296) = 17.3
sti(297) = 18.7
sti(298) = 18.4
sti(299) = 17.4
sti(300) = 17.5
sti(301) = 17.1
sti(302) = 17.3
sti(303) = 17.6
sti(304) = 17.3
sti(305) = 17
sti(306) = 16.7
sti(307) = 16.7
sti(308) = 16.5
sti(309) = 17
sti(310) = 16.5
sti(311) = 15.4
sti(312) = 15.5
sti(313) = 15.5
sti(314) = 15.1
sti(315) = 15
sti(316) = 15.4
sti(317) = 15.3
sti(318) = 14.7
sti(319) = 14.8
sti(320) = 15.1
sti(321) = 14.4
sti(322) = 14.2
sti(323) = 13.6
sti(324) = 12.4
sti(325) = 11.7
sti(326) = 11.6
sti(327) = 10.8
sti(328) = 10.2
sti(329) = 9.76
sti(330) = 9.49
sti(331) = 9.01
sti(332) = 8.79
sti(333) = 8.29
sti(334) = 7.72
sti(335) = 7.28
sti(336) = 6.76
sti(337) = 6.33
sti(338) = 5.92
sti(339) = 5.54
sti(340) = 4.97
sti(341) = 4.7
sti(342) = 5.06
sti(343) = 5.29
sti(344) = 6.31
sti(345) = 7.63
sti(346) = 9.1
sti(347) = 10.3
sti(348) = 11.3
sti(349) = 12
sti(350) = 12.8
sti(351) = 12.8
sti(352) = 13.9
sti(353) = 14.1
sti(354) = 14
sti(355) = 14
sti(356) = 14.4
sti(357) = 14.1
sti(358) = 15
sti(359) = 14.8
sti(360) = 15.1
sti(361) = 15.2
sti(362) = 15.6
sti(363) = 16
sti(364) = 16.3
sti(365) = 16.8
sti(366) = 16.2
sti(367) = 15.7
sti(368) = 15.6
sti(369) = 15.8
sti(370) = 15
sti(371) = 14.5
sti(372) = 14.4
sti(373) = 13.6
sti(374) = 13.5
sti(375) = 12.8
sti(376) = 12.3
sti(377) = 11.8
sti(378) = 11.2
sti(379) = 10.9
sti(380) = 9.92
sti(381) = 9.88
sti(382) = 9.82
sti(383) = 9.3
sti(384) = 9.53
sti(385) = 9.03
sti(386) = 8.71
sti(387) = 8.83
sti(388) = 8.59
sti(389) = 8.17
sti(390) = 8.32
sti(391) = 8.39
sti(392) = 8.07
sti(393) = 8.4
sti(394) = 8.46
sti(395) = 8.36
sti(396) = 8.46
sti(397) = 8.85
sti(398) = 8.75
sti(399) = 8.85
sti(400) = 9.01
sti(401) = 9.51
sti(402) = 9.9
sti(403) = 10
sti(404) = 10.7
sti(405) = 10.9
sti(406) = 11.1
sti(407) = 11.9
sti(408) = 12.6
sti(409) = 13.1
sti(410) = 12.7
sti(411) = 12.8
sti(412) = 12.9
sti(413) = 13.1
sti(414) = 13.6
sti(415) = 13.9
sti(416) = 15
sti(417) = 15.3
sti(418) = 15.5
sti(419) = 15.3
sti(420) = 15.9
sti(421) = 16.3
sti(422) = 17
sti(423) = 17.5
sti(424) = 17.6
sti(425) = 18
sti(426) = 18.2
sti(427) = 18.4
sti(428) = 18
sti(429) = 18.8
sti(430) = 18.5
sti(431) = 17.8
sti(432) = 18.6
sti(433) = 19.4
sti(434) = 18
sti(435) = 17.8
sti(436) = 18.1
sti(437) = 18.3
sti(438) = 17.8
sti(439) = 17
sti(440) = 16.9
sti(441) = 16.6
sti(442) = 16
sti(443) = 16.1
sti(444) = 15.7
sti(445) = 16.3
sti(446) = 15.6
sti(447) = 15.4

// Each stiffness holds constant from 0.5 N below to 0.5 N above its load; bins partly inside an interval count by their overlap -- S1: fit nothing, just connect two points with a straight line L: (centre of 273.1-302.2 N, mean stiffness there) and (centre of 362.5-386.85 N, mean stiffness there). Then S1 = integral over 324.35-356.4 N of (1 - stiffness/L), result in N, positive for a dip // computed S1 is 9.9 N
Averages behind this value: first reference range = 15.1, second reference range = 12.8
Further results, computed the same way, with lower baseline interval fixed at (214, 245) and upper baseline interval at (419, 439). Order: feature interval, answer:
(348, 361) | 2.4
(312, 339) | 8.3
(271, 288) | 2.2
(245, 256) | 0.1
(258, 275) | 3.8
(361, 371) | 0.7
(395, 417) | 7.8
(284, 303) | 0.6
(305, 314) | 0.1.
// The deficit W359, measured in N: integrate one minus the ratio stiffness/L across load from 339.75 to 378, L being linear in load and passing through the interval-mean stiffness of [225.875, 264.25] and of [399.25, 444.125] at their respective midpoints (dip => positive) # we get 5.43 N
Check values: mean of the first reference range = 14.1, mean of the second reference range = 15.2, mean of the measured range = 12.7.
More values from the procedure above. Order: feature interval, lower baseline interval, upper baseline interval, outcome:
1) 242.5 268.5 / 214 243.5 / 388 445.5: 2.8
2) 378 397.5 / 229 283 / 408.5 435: 8.4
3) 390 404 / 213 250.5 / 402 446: 6.0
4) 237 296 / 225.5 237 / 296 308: 6.7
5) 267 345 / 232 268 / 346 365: 3.9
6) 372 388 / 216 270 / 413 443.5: 5.4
